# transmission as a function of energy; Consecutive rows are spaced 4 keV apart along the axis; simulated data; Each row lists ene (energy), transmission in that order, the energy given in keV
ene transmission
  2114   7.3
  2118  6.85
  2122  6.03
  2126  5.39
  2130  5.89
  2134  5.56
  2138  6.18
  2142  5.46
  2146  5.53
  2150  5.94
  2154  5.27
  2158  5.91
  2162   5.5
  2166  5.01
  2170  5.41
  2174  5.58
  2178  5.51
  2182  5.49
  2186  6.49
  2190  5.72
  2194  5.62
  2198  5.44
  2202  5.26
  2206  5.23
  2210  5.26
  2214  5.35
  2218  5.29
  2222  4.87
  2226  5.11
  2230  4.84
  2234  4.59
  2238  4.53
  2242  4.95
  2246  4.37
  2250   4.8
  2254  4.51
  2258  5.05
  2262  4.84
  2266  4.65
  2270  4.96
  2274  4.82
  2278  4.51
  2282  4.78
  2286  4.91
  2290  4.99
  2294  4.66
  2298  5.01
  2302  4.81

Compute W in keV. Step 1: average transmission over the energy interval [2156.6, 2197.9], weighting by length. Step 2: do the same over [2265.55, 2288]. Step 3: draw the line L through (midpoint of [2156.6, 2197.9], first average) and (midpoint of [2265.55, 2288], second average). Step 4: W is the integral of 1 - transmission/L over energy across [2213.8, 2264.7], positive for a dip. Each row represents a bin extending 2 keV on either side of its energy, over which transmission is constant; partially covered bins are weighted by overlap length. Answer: 2.6 keV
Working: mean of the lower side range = 5.61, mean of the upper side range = 4.78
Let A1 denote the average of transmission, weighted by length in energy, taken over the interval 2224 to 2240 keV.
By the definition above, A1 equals 4.77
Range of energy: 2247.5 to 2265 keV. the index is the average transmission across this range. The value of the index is 4.78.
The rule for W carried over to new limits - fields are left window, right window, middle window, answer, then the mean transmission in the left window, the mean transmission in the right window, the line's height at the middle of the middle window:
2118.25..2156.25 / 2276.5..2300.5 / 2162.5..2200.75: -0.7 keV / 5.75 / 4.82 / 5.48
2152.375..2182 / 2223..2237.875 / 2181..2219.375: -3.0 keV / 5.46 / 4.81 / 5.12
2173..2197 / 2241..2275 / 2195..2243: 1.9 keV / 5.73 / 4.77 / 5.28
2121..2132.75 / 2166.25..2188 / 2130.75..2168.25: 0.6 keV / 5.73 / 5.64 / 5.69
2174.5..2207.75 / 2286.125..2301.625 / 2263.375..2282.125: 1.1 keV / 5.6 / 4.88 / 5.03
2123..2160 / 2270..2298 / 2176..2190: -1.0 keV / 5.69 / 4.81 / 5.43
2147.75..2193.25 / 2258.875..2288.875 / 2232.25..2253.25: 1.7 keV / 5.62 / 4.8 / 5.05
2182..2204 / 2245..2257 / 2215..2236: 0.5 keV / 5.69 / 4.62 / 5.09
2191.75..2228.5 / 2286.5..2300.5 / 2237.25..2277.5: 2.4 keV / 5.27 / 4.89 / 5.05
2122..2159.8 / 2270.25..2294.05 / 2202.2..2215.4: 0.0 keV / 5.7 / 4.8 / 5.27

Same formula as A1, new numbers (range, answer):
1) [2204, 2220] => 5.28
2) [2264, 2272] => 4.8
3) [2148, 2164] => 5.66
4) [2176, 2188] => 5.83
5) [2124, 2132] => 5.64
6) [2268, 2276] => 4.89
